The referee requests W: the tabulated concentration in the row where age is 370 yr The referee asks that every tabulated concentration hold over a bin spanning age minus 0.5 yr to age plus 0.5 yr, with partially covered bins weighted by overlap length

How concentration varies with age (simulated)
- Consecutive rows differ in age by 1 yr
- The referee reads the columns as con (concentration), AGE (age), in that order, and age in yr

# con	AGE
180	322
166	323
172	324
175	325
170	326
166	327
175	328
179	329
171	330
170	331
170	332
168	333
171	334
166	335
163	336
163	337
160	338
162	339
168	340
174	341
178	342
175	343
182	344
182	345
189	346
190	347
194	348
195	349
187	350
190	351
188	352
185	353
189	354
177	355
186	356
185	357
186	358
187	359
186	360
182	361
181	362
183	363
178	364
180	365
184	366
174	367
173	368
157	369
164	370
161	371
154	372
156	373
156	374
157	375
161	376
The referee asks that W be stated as 164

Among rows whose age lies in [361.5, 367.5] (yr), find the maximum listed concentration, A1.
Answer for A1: 184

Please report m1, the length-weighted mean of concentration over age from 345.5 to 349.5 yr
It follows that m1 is 192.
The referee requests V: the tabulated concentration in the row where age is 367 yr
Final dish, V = 174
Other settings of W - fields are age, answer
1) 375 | 157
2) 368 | 173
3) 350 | 187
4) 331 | 170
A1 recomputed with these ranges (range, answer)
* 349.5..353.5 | 190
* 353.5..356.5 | 189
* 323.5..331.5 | 179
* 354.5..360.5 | 187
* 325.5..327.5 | 170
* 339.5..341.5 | 174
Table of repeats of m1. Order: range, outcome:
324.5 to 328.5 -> 172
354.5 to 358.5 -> 184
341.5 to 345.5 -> 179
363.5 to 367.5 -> 179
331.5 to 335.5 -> 169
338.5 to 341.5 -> 168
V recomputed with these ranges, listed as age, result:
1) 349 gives 195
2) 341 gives 174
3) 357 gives 185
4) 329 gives 179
